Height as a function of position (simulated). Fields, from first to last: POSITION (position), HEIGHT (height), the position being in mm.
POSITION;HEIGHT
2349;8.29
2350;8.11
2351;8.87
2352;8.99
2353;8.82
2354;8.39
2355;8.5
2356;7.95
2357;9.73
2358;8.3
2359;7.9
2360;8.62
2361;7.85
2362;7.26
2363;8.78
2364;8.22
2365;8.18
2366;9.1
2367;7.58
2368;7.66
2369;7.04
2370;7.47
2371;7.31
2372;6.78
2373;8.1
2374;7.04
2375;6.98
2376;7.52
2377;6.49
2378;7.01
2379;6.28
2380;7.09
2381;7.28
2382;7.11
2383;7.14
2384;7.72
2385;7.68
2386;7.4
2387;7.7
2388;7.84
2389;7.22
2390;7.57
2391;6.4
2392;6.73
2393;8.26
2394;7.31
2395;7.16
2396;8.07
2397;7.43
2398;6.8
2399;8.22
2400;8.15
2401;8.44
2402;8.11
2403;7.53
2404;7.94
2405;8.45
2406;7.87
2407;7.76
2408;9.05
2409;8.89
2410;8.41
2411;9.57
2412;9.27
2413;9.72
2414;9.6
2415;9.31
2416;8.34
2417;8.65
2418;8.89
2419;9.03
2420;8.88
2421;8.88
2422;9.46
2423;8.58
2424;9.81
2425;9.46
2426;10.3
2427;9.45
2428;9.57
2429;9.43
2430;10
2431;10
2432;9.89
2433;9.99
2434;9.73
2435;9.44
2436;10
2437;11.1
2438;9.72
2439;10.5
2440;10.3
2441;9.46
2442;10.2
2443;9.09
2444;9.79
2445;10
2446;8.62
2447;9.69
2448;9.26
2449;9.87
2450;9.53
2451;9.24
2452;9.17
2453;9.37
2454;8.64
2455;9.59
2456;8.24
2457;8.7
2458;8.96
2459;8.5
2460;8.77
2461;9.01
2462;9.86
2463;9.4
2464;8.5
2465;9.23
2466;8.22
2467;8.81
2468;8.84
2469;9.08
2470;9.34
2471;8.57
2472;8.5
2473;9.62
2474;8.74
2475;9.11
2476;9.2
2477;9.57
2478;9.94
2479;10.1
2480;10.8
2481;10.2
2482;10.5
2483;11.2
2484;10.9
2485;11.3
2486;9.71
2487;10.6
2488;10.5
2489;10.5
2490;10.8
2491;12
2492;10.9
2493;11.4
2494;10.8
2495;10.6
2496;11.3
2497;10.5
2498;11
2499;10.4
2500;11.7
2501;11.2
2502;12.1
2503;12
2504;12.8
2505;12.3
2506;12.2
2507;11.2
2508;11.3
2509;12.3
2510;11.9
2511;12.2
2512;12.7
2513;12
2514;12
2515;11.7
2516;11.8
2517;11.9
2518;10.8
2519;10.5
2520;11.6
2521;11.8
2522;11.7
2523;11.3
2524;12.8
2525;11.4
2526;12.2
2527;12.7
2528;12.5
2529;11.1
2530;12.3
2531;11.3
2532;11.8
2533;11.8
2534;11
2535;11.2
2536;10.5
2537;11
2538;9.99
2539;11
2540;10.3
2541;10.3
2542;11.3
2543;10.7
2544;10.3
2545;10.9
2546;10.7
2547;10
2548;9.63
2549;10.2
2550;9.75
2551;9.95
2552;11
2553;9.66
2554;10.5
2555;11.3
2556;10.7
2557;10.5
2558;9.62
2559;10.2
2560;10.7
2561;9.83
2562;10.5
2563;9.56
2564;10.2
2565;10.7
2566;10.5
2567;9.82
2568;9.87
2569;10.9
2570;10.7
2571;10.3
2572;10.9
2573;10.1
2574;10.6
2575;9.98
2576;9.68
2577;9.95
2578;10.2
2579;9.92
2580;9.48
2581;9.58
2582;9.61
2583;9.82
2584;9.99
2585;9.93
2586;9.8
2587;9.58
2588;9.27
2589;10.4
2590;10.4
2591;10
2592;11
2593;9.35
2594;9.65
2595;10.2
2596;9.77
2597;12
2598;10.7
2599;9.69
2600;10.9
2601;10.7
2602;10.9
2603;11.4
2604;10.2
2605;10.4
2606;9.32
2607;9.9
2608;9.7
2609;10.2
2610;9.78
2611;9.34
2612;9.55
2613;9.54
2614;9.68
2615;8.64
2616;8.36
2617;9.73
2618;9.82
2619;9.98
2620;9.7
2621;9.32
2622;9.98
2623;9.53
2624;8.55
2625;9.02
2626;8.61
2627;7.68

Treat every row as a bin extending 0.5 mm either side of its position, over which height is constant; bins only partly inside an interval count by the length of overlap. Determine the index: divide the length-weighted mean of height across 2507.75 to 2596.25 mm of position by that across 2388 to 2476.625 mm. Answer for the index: 1.20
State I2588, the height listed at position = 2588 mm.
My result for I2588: 9.27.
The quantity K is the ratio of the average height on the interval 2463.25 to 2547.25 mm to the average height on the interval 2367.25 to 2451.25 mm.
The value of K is 1.3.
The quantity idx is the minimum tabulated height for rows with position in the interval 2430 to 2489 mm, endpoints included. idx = 8.22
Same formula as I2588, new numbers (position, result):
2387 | 7.7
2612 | 9.55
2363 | 8.78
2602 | 10.9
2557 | 10.5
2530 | 12.3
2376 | 7.52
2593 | 9.35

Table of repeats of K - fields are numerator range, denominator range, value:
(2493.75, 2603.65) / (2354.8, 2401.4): 1.42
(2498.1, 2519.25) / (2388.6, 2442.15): 1.33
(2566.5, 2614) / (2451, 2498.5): 1.03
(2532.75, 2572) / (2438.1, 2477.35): 1.13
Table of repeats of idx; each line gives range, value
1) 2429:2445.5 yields 9.09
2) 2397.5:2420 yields 6.8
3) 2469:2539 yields 8.5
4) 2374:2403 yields 6.28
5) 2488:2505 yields 10.4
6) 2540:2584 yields 9.48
